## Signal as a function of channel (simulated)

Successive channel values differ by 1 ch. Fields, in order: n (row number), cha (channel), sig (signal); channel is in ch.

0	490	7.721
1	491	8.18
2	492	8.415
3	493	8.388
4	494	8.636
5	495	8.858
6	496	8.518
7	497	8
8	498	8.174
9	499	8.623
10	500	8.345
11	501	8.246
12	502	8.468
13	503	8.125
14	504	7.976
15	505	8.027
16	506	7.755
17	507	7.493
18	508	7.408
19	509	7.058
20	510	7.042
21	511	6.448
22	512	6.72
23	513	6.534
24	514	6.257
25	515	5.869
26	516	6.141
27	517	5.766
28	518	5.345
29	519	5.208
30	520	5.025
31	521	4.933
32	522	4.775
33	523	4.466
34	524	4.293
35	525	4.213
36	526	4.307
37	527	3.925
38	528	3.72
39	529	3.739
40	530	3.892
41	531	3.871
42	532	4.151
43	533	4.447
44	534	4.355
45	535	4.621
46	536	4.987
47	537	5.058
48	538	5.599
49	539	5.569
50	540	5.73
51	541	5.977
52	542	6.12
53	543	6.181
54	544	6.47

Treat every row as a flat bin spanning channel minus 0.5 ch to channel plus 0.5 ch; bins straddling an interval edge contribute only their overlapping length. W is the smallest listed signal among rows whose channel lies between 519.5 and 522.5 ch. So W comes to 4.775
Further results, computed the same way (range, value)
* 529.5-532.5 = 3.871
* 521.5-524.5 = 4.293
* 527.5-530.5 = 3.72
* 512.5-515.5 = 5.869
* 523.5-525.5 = 4.213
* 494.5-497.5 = 8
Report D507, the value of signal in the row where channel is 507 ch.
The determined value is 7.493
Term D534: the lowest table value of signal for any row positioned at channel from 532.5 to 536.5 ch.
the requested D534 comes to 4.355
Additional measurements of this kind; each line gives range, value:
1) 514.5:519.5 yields 5.208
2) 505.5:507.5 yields 7.493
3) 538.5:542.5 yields 5.569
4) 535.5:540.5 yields 4.987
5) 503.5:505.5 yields 7.976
